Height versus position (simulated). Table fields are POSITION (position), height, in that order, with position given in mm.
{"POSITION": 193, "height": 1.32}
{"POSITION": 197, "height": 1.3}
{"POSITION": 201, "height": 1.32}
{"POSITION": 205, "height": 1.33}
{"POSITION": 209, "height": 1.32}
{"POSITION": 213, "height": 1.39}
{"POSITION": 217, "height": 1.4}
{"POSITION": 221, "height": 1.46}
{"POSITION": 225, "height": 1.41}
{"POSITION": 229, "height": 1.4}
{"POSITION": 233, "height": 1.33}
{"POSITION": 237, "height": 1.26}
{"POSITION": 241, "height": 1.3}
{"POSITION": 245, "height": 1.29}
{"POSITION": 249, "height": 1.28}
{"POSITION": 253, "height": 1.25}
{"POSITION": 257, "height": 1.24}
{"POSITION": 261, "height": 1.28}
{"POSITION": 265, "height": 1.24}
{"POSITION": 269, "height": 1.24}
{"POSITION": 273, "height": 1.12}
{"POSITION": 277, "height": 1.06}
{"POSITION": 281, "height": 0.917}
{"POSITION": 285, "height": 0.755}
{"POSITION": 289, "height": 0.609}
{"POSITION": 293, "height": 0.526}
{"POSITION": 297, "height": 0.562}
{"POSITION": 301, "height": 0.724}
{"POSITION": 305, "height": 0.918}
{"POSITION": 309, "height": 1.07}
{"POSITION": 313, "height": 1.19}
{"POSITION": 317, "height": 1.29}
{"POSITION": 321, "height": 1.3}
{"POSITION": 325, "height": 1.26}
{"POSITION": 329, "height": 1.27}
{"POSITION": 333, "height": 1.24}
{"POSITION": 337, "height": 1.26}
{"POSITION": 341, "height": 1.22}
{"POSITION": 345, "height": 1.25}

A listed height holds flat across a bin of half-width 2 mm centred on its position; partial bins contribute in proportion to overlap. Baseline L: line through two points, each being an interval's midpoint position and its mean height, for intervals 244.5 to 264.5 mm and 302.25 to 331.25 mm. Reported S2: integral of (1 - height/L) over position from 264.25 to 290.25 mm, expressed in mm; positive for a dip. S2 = 5.1 mm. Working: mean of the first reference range 1.26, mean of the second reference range 1.17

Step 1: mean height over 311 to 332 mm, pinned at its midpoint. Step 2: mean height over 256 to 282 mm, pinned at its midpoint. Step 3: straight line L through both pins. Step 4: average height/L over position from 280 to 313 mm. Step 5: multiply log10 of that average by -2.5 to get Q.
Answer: 0.48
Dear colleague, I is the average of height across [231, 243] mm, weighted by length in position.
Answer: 1.3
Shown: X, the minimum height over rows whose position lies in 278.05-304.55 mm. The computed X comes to 0.526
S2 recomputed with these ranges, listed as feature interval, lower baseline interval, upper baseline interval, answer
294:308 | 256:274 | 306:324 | 5.37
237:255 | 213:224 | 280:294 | -2.35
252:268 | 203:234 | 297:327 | -0.11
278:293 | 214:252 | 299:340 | 5.88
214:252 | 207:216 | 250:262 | -1.03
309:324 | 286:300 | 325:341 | -3.95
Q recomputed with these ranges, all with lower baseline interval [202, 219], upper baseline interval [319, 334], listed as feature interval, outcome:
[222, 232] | -0.05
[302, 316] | 0.21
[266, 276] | 0.12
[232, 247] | 0.04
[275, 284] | 0.33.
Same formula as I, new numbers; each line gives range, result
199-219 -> 1.35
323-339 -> 1.26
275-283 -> 0.989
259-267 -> 1.26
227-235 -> 1.36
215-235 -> 1.4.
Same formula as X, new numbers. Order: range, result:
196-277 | 1.06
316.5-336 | 1.24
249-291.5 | 0.609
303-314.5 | 0.918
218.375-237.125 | 1.26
